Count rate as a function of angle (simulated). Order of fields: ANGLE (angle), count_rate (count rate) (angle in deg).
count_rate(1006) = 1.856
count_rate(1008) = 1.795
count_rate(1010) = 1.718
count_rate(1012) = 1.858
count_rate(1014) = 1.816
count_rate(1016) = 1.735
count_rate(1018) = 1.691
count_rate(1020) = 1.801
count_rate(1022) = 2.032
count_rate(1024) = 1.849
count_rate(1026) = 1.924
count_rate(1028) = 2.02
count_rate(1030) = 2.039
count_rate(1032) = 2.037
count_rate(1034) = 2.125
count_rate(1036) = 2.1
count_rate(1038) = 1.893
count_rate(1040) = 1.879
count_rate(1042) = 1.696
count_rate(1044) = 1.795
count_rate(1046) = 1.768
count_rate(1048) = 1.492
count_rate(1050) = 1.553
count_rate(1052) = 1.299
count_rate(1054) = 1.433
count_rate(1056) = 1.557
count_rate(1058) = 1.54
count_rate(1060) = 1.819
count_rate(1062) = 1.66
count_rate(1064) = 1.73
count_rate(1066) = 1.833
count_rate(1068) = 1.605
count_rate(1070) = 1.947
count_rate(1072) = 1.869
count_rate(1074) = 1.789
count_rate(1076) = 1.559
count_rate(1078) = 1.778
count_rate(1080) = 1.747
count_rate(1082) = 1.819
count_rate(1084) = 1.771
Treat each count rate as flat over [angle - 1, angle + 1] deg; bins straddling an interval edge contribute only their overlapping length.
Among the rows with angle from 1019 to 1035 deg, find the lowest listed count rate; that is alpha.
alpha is 1.801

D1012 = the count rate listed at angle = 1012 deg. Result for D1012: 1.858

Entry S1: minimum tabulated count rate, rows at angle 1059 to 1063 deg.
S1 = 1.66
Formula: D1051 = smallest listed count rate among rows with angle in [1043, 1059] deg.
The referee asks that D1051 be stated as 1.299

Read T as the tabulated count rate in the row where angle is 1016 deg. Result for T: 1.735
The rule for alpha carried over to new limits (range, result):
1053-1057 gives 1.433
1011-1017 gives 1.735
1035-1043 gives 1.696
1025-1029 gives 1.924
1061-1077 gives 1.559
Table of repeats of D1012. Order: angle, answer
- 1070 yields 1.947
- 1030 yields 2.039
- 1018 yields 1.691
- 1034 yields 2.125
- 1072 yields 1.869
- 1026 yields 1.924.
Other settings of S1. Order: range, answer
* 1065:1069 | 1.605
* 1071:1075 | 1.789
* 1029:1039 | 1.893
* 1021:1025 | 1.849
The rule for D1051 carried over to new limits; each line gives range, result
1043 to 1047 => 1.768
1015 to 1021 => 1.691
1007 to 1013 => 1.718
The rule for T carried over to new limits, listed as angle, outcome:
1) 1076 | 1.559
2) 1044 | 1.795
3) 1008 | 1.795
